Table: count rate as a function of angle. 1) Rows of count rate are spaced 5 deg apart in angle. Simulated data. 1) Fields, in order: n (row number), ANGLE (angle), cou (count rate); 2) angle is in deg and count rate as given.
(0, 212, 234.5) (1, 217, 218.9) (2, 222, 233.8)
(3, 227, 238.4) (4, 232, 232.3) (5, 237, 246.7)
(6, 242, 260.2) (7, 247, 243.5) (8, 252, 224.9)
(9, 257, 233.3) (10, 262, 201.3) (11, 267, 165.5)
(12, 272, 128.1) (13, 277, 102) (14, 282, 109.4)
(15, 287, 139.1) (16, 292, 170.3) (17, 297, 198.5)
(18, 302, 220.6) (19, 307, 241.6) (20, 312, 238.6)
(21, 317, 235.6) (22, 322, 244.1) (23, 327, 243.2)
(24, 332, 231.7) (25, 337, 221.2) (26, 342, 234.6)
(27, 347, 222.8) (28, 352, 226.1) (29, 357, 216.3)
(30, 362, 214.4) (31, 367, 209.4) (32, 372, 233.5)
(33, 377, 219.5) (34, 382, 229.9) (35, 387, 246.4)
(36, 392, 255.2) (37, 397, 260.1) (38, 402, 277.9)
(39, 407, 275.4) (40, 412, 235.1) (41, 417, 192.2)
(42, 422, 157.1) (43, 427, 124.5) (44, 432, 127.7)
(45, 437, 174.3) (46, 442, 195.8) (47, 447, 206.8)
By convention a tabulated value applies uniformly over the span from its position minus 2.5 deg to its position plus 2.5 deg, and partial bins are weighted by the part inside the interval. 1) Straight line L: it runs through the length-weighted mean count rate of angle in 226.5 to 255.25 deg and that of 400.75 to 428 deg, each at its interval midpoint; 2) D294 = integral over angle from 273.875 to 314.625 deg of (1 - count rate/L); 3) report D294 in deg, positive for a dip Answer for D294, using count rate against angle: 9.6 deg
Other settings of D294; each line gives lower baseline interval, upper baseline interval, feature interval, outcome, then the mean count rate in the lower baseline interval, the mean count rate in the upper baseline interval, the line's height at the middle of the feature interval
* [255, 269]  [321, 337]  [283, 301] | 4.0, 200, 236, 216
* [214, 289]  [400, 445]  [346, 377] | -3.8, 199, 195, 196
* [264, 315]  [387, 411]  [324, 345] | -2.3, 172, 263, 210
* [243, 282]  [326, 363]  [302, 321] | -2.5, 184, 226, 209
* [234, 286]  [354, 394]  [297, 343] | -5.0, 190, 228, 210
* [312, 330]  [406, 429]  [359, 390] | -1.7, 240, 193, 214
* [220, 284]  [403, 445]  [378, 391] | -3.1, 202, 189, 192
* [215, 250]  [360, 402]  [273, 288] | 7.7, 239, 236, 238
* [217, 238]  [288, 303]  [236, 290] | 7.1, 235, 188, 211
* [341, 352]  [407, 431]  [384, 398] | -3.6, 227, 184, 201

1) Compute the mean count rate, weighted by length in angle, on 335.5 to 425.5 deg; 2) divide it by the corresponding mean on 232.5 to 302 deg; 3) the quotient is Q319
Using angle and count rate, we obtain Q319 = 1.21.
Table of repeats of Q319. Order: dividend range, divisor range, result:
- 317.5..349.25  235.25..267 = 1.02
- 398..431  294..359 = 0.91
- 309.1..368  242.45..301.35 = 1.28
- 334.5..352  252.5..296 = 1.41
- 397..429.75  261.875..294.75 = 1.51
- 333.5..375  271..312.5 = 1.31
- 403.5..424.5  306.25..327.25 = 0.91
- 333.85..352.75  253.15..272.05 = 1.18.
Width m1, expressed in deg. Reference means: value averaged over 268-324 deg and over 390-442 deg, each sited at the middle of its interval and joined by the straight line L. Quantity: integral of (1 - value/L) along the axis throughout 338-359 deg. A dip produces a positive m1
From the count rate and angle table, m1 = -3.4 deg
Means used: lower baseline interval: 183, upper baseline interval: 207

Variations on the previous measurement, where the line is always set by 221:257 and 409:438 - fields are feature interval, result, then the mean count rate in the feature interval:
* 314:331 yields -2.6 deg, 240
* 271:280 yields 4.5 deg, 113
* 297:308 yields -0.3 deg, 222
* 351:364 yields -1.5 deg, 218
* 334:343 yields -1.1 deg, 227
